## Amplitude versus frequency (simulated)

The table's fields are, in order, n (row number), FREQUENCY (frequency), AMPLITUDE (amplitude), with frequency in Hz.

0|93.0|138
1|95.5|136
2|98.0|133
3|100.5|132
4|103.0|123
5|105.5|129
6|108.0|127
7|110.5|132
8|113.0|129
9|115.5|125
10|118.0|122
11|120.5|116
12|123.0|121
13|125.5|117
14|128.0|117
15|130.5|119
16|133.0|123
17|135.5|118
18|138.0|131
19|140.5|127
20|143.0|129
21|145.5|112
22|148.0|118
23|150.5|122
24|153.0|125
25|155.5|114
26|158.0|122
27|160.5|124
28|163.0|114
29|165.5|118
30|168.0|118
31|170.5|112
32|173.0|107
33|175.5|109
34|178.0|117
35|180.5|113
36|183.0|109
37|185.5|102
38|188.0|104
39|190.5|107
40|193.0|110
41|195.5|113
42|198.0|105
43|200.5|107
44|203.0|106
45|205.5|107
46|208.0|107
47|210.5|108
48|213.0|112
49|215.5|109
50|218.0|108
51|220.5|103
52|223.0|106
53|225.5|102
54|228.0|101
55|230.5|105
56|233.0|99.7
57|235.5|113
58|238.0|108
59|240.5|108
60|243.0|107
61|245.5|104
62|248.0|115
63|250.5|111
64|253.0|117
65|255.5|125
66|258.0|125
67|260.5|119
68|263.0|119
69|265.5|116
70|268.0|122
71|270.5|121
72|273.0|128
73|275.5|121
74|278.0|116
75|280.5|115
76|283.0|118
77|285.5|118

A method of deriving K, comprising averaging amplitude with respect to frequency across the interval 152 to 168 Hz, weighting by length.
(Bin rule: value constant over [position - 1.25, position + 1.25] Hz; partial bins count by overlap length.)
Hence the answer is 119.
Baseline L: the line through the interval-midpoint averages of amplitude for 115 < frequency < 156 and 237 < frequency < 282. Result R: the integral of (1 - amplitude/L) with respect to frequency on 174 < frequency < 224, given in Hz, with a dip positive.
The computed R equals 4.5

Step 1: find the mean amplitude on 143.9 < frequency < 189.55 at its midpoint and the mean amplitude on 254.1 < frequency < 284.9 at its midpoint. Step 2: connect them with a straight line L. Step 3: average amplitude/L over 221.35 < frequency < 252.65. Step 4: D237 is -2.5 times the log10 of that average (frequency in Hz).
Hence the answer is 0.11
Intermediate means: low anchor 115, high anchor 120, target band 107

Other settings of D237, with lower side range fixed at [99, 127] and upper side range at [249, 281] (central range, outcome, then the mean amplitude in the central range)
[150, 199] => 0.09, 113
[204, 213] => 0.13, 108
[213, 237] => 0.15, 106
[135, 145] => -0.02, 126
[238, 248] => 0.12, 108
